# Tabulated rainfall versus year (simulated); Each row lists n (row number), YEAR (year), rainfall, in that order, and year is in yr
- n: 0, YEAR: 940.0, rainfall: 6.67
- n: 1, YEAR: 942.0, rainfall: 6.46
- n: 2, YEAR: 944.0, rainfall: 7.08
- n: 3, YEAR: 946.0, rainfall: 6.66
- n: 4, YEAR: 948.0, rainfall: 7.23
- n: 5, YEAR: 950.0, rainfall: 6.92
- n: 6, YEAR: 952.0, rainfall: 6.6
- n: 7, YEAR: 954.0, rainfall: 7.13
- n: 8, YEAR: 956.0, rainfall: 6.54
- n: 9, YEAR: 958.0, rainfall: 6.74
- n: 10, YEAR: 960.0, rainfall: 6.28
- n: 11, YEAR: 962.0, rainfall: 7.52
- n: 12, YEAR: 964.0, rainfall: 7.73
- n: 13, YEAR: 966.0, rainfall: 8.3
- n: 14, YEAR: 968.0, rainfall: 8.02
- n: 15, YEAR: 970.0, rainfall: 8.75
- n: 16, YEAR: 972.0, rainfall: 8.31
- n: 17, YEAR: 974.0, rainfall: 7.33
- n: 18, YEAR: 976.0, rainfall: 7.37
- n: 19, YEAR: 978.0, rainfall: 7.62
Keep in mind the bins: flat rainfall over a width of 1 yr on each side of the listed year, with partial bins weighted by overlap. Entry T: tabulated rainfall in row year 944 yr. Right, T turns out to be 7.08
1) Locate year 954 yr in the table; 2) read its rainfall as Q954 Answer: 7.13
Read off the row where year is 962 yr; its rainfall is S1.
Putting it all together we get 7.52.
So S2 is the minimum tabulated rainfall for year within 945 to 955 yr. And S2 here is 6.6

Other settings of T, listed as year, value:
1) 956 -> 6.54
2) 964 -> 7.73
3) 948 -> 7.23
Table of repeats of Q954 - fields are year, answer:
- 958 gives 6.74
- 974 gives 7.33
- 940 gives 6.67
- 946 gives 6.66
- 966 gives 8.3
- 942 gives 6.46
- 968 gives 8.02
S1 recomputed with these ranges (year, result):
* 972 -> 8.31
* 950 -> 6.92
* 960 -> 6.28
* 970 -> 8.75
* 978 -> 7.62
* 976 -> 7.37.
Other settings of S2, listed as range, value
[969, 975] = 7.33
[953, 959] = 6.54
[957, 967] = 6.28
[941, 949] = 6.46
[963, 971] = 7.73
